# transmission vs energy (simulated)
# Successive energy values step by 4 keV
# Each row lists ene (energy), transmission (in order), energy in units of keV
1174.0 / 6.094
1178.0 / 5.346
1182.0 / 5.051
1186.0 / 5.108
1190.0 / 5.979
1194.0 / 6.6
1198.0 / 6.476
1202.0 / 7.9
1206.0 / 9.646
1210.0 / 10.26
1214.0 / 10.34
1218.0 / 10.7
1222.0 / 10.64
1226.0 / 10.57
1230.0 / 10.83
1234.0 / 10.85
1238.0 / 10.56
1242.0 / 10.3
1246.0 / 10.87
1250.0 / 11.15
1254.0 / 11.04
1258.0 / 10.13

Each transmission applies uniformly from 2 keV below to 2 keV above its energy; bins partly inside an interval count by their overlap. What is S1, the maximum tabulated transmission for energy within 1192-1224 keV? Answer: 10.7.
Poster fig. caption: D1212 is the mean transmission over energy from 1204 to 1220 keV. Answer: 10.2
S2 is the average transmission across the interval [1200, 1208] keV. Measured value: 8.77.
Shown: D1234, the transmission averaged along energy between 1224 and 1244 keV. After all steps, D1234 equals 10.6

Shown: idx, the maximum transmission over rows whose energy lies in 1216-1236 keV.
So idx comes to 10.85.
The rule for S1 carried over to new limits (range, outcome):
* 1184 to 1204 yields 7.9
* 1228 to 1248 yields 10.87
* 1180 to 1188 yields 5.108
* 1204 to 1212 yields 10.26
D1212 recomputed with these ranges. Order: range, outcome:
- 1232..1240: 10.7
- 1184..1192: 5.54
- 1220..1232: 10.7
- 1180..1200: 5.84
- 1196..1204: 7.19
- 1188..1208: 7.32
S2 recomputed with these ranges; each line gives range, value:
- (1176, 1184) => 5.2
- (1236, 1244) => 10.4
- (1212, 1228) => 10.6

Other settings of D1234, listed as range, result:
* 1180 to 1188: 5.08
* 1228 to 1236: 10.8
